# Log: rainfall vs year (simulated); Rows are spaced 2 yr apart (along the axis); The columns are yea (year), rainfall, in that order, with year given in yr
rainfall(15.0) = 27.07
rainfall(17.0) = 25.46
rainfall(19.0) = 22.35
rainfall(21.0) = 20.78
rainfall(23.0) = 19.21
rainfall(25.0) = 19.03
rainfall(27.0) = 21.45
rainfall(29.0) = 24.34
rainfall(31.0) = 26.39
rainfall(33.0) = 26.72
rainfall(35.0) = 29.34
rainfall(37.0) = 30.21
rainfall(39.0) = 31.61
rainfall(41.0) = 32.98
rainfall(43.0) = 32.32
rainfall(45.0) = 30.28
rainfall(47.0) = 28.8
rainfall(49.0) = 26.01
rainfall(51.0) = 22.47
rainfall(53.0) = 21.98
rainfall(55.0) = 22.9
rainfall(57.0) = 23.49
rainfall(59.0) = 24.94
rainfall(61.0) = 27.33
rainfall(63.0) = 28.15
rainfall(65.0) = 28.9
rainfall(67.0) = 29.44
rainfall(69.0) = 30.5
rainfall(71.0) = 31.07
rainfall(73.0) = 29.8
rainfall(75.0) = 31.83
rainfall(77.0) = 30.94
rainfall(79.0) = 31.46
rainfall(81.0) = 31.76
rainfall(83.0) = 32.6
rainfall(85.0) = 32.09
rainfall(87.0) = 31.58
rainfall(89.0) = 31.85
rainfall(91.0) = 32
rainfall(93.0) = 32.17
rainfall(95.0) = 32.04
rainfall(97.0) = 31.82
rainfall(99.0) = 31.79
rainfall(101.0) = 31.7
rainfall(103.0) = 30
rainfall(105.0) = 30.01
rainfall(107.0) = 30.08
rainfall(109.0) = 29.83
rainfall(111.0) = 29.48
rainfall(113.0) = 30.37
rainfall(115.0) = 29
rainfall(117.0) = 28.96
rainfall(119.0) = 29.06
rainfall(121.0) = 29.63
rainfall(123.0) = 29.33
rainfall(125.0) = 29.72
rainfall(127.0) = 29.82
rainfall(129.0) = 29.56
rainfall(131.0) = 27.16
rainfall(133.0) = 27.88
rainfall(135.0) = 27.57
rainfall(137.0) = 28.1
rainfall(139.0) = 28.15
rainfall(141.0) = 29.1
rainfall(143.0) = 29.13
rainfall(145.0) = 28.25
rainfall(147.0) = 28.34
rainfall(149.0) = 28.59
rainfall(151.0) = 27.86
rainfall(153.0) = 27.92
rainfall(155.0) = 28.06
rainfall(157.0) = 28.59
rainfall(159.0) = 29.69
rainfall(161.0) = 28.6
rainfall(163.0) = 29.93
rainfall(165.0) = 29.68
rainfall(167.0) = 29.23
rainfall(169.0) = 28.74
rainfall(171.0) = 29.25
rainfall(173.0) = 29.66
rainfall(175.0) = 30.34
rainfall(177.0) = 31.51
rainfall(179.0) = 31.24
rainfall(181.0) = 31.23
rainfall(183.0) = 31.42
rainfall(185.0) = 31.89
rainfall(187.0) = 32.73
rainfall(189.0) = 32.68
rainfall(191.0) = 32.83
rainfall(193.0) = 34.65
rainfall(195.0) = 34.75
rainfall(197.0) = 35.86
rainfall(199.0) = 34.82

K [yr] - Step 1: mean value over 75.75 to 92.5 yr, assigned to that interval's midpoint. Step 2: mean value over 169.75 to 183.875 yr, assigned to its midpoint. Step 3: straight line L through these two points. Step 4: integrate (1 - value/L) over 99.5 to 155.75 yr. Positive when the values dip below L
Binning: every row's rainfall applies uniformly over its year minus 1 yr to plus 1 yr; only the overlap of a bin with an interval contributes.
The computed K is 4.0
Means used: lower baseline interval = 31.8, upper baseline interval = 30.6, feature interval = 29.1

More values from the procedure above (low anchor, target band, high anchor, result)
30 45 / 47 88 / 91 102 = 3.3 yr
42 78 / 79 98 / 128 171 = -2.6 yr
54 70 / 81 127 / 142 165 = -4.9 yr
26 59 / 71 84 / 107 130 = -1.5 yr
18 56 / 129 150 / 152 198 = 0.9 yr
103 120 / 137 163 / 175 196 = 2.1 yr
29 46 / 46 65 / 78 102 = 3.2 yr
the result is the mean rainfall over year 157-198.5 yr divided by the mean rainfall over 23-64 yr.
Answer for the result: 1.19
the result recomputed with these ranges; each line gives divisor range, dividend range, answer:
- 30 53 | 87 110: 1.09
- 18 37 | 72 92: 1.34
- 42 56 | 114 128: 1.11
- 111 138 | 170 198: 1.11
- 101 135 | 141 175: 0.98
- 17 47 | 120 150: 1.09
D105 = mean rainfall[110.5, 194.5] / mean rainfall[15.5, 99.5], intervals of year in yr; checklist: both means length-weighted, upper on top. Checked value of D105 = 1.06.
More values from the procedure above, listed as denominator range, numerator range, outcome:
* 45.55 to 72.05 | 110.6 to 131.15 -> 1.10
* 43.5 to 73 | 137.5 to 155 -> 1.05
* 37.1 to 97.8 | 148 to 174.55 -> 0.98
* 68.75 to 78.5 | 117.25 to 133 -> 0.94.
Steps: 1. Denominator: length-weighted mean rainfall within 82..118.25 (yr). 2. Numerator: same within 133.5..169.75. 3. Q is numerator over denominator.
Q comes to 0.92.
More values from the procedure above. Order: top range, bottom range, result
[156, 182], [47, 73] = 1.12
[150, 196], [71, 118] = 0.98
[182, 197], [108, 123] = 1.13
